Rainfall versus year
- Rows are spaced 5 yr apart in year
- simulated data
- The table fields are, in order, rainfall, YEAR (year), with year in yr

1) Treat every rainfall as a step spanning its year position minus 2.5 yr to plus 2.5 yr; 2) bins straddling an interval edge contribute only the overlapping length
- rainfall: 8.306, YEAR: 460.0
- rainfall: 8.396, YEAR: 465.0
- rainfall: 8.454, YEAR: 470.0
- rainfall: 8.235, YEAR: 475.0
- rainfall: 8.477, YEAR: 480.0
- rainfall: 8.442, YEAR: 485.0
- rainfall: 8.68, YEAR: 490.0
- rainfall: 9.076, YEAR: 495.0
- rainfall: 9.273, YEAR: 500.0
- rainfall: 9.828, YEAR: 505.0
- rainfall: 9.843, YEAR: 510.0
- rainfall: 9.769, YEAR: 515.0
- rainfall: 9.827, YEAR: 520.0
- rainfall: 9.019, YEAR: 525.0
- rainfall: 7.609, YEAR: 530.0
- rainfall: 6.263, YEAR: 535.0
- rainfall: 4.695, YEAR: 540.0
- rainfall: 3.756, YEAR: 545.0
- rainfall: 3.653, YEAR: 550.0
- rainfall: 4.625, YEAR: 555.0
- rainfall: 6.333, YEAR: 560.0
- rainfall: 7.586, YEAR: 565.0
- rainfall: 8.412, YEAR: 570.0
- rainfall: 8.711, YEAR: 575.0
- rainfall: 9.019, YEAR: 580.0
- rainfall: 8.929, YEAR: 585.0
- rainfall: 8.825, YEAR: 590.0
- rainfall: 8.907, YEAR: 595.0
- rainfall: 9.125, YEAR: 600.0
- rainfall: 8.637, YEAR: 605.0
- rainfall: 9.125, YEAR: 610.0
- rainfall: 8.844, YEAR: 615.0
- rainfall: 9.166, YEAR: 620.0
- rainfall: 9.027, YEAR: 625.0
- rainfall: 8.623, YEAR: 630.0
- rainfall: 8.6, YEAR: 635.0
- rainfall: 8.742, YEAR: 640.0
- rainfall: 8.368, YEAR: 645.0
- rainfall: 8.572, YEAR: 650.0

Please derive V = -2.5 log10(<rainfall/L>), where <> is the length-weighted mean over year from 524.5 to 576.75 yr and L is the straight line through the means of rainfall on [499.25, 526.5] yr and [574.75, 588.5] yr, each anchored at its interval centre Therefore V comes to 0.42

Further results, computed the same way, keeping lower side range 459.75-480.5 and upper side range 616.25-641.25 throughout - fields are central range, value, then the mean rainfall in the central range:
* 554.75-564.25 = 0.38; 6.07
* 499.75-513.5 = -0.15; 9.72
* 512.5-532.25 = -0.07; 9.07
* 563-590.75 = 0.01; 8.58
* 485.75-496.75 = -0.05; 8.8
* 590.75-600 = -0.03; 8.95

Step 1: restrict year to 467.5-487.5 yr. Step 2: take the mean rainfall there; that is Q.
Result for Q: 8.4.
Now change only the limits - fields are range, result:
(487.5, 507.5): 9.21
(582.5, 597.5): 8.89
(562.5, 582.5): 8.43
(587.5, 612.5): 8.92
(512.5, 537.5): 8.5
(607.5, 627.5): 9.04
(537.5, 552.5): 4.03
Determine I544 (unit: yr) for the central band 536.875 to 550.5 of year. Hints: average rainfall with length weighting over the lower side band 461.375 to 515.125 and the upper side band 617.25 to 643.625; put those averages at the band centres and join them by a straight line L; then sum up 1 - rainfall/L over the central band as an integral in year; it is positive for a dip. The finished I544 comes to 7.18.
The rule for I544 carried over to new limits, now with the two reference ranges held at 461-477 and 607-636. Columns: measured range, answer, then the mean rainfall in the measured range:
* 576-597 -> -0.3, 8.91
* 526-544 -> 5.0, 6.22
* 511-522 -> -1.6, 9.8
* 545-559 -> 7.0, 4.31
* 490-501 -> -0.8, 9.05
